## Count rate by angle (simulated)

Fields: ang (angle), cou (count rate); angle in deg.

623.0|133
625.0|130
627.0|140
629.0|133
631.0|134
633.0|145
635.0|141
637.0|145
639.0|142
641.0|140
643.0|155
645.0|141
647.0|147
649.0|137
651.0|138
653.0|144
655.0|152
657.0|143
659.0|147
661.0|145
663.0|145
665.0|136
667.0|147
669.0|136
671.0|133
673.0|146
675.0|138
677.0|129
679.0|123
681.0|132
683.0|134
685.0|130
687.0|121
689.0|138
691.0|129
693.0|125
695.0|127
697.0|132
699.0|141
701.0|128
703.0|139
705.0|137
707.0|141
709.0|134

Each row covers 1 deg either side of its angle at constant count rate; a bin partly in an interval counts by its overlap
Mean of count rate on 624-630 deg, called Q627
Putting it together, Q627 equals 134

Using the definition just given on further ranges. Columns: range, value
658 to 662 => 146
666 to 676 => 140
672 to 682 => 134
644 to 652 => 141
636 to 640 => 144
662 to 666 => 140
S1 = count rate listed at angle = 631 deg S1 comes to 134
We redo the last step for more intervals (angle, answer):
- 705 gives 137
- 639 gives 142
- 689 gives 138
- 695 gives 127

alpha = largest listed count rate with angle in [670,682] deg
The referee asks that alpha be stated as 146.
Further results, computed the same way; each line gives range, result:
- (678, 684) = 134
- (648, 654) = 144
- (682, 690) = 138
